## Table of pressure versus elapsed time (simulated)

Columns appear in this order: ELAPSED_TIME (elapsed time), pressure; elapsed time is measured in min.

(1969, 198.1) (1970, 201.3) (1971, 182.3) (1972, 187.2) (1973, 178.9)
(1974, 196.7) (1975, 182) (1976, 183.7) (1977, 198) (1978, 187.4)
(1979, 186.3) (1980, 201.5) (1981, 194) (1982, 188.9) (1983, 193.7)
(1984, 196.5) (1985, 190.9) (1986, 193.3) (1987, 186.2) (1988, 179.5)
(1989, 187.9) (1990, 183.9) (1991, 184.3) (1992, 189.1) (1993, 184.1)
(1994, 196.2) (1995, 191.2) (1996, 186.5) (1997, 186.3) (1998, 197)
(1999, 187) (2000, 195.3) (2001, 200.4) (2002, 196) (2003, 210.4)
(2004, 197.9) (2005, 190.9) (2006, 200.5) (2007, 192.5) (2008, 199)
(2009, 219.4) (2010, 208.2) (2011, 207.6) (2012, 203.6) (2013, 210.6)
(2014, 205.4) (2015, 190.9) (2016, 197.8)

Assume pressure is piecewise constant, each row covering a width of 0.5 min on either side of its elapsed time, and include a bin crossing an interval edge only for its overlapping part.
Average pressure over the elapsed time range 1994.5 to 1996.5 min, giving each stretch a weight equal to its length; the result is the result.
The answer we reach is 189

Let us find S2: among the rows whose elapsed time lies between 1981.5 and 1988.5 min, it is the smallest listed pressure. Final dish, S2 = 179.5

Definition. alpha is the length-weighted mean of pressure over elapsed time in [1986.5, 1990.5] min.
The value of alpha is 184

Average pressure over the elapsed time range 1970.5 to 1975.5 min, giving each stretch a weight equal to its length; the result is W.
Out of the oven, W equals 185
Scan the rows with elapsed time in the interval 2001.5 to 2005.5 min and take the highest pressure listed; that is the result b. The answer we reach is 210.4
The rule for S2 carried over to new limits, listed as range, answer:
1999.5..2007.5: 190.9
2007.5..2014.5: 199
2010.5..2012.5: 203.6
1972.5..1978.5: 178.9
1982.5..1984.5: 193.7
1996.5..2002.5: 186.3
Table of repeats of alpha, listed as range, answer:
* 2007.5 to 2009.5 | 209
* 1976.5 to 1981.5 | 193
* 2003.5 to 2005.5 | 194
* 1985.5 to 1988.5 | 186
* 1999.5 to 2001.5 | 198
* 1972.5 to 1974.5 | 188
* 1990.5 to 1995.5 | 189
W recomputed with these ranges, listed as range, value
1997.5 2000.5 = 193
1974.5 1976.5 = 183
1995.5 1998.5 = 190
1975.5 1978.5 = 190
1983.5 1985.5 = 194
